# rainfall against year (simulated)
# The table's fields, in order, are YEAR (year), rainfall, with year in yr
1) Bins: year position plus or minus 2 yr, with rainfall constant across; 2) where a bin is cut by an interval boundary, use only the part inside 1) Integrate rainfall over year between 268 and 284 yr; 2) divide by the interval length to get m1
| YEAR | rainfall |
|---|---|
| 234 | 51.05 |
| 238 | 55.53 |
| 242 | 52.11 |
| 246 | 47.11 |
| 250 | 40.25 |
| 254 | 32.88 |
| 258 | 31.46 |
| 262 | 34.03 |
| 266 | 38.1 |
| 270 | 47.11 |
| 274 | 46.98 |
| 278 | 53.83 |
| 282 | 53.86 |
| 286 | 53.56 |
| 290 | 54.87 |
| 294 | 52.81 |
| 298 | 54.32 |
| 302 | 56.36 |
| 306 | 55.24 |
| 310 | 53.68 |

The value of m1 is 50.4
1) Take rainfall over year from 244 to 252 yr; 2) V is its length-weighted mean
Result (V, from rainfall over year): 43.7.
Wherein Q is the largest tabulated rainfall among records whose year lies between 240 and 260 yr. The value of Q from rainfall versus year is 52.11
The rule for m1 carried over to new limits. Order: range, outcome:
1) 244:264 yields 37.1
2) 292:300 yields 53.6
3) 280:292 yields 54.1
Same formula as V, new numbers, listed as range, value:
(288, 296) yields 53.8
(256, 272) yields 37.7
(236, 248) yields 51.6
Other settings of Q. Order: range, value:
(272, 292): 54.87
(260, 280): 53.83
